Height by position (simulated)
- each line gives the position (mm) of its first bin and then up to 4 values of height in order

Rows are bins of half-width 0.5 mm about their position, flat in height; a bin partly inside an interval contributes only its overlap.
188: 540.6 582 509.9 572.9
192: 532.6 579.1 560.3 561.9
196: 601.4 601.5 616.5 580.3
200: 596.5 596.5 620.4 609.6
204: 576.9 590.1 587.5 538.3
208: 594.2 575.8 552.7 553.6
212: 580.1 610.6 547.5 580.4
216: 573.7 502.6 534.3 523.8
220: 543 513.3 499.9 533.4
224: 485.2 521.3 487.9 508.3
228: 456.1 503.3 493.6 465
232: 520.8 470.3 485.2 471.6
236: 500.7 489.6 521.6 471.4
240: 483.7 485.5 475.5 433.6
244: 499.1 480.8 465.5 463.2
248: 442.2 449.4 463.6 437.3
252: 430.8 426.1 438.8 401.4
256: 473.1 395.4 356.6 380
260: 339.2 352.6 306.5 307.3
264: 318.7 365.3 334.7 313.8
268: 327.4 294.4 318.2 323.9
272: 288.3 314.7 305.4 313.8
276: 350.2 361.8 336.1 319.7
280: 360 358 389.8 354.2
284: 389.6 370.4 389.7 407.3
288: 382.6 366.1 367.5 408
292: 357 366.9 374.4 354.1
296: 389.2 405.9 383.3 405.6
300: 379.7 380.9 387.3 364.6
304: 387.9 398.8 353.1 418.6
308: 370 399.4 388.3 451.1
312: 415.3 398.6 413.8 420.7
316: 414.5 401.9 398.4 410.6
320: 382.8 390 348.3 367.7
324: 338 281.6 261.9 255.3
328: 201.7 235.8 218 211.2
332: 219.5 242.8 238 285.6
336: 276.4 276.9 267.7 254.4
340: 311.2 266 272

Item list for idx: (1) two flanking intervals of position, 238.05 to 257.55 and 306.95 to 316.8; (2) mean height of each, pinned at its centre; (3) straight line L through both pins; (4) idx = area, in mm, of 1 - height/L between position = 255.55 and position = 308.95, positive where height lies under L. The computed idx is 8.5 mm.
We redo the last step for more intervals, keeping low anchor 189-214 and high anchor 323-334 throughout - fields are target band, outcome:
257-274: 3.5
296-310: -3.1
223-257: 0.5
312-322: -4.3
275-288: 0.3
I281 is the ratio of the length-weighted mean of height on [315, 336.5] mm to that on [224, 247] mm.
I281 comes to 0.63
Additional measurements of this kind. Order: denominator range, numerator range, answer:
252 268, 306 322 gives 1.09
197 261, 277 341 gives 0.69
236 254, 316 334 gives 0.65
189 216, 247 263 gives 0.70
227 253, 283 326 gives 0.81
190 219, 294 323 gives 0.68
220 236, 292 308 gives 0.77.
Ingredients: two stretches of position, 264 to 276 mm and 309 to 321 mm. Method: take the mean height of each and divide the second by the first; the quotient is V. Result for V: 1.3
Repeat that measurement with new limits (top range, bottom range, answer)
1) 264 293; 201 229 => 0.64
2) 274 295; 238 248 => 0.77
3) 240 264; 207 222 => 0.76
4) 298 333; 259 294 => 1.02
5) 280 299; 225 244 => 0.78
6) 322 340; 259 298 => 0.76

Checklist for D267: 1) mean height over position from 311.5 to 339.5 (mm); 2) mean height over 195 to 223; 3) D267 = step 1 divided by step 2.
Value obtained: 0.6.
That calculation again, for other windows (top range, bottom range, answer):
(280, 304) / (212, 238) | 0.74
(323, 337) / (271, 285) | 0.75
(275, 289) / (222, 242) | 0.74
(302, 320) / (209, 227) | 0.74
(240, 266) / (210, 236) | 0.80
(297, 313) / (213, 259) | 0.81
